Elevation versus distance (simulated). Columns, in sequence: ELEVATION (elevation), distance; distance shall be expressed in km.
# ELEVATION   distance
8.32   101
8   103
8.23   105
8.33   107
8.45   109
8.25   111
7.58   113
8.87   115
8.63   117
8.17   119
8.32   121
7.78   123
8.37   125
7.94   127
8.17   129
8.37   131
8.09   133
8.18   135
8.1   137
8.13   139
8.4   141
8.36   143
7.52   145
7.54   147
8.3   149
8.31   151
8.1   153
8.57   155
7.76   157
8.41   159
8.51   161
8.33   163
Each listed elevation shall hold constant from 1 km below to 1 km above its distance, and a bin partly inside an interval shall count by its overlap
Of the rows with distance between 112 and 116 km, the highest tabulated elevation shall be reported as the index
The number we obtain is 8.87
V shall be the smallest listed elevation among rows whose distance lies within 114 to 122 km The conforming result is 8.17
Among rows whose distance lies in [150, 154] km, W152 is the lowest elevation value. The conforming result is 8.1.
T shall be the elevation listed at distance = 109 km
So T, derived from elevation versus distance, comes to 8.45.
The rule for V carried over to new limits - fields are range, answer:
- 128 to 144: 8.09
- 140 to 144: 8.36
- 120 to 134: 7.78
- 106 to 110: 8.33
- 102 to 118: 7.58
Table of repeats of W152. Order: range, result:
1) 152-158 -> 7.76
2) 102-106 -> 8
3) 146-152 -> 7.54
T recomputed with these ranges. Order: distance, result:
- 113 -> 7.58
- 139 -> 8.13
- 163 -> 8.33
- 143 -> 8.36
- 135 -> 8.18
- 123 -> 7.78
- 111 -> 8.25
